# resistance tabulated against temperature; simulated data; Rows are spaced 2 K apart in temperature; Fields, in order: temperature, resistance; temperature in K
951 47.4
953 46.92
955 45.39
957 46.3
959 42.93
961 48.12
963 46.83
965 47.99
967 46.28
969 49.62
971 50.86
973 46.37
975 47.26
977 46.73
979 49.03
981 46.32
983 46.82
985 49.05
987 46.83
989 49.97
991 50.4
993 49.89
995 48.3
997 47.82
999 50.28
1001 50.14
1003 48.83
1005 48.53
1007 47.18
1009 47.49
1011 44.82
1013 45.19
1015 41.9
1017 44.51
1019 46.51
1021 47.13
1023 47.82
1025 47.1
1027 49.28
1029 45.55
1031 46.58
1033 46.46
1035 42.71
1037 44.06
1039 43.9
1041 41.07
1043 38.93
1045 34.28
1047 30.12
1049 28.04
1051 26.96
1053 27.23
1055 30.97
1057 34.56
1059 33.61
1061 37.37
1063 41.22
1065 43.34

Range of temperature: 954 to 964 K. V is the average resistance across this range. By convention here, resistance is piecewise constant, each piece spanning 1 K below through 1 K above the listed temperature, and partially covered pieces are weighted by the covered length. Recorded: 45.9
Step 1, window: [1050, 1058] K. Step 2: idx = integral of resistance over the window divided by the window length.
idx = 29.9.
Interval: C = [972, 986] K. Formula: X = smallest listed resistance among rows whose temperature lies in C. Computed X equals 46.32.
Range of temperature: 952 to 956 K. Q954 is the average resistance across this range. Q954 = 46.2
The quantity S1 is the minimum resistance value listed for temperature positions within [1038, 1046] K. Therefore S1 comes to 34.28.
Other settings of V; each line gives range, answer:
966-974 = 48.3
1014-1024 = 45.6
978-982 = 47.7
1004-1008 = 47.9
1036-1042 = 43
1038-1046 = 39.5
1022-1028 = 48.1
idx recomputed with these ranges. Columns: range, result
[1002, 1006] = 48.7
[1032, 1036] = 44.6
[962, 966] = 47.4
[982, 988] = 47.6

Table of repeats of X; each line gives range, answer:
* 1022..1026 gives 47.1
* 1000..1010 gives 47.18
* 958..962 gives 42.93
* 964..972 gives 46.28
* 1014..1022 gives 41.9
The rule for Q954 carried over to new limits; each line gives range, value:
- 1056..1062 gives 35.2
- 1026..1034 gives 47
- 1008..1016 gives 44.9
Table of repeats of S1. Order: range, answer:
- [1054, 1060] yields 30.97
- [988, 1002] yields 47.82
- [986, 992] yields 46.83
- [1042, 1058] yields 26.96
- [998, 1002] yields 50.14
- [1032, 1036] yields 42.71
